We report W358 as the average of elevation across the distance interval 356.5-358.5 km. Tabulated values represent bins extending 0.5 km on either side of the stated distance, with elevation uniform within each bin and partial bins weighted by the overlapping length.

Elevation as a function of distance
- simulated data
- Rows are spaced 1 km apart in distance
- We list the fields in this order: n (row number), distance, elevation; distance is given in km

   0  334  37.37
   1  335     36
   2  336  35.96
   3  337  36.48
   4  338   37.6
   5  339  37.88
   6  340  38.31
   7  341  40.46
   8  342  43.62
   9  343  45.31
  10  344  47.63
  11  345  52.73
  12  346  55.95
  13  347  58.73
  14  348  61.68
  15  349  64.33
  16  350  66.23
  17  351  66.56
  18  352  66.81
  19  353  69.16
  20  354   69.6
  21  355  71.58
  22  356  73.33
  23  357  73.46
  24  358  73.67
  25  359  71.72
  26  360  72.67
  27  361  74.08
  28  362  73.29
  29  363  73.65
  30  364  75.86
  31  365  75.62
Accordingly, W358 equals 73.6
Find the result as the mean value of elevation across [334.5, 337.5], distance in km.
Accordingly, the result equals 36.1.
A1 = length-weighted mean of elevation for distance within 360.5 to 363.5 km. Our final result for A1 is 73.7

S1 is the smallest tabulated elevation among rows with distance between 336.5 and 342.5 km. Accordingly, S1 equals 36.48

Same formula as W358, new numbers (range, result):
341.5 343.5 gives 44.5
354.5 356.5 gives 72.5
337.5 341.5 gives 38.6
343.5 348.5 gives 55.3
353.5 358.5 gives 72.3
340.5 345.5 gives 46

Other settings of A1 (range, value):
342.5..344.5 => 46.5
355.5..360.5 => 73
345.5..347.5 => 57.3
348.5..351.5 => 65.7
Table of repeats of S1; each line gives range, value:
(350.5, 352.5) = 66.56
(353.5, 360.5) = 69.6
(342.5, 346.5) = 45.31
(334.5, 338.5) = 35.96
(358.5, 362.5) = 71.72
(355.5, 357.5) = 73.33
